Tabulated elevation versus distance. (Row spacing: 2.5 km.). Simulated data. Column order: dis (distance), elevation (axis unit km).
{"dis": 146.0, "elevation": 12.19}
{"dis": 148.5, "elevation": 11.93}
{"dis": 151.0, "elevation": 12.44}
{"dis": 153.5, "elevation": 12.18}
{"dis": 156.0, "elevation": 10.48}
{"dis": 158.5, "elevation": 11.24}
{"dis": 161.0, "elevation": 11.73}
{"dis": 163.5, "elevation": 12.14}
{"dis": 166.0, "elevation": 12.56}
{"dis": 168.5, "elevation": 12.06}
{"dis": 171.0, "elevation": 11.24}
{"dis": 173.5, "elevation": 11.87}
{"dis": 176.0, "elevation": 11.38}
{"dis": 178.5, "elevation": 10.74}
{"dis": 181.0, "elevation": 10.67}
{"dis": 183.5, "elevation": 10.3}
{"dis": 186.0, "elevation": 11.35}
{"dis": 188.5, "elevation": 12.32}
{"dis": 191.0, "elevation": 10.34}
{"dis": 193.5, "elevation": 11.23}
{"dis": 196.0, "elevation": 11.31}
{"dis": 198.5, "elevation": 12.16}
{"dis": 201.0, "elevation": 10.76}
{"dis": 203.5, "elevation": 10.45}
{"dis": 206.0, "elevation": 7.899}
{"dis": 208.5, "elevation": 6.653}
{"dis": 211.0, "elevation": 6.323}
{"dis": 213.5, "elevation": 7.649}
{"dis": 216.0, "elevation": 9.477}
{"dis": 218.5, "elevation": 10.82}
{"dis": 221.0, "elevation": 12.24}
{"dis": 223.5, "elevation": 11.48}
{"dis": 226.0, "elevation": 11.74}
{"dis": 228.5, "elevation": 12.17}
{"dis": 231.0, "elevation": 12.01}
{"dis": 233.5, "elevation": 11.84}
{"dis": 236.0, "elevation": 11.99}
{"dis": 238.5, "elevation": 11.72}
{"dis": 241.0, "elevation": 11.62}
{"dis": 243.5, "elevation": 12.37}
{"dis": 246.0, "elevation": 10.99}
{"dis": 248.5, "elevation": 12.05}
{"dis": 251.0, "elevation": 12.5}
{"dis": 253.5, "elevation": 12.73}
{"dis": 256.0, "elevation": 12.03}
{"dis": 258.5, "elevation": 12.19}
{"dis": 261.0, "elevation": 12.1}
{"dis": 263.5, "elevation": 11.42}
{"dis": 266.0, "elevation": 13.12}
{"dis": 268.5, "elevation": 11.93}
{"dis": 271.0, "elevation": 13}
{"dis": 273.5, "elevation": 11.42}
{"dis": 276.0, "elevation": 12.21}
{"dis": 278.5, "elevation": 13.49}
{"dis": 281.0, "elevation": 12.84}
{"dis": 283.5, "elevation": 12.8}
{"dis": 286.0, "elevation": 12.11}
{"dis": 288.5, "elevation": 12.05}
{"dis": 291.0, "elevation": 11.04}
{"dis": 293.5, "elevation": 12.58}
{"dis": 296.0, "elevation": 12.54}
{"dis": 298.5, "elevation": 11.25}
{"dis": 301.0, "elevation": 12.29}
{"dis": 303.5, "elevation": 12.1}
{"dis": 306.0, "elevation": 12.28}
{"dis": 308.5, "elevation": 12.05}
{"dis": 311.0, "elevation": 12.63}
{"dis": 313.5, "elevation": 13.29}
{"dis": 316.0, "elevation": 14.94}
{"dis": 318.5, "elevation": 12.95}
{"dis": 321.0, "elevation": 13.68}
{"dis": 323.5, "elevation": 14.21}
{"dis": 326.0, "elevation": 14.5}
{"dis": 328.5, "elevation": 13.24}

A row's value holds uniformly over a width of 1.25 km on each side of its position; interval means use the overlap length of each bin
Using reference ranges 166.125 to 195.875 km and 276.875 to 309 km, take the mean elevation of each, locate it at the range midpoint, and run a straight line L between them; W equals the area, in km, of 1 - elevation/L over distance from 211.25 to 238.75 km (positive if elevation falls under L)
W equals 1.60 km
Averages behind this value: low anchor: 11.3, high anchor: 12.3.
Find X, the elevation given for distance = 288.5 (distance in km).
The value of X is 12.05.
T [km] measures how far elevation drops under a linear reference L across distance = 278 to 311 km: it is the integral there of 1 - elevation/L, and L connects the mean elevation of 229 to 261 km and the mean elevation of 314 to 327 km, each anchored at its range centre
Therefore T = 2.6 km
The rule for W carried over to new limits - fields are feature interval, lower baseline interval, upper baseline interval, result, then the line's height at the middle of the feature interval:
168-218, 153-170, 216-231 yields 5.8 km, 11.6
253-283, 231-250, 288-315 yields -0.9 km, 12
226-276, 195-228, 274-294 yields -3.6 km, 11.3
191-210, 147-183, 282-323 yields 2.9 km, 11.8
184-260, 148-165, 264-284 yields 7.4 km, 12.2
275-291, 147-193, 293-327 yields 0.2 km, 12.7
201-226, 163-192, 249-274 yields 5.0 km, 11.8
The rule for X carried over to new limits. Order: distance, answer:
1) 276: 12.21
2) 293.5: 12.58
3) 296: 12.54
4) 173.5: 11.87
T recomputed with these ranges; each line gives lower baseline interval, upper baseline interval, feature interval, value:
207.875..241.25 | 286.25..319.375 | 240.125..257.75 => -1.4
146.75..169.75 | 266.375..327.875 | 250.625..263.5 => 0.2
